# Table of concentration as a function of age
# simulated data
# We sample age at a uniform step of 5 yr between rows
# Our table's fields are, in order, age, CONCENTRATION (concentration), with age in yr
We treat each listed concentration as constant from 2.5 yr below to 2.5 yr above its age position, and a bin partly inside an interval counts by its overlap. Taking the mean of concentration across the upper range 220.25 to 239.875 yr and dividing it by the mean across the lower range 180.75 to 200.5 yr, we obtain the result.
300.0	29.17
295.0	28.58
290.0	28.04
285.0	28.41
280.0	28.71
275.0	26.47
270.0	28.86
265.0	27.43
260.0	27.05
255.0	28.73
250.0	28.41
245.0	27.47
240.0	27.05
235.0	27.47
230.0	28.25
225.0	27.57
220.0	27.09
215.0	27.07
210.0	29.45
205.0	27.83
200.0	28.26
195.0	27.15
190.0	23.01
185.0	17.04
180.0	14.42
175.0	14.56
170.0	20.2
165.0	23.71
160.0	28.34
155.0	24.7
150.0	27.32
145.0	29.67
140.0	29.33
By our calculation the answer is 1.22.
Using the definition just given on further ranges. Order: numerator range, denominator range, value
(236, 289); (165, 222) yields 1.20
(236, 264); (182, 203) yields 1.17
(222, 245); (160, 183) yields 1.43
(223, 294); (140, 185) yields 1.22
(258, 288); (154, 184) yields 1.35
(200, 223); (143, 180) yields 1.20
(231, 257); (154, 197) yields 1.31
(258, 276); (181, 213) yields 1.10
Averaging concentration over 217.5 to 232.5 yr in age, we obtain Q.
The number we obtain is 27.6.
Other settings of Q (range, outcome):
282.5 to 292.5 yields 28.2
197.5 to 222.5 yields 27.9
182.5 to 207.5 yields 24.7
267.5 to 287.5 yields 28.1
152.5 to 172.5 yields 24.2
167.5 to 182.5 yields 16.4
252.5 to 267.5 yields 27.7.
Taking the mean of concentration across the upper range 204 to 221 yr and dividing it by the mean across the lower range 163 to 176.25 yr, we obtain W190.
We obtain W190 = 1.41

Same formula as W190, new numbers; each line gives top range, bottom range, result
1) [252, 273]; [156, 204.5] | 1.26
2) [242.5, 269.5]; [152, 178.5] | 1.26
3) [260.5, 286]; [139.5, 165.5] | 1.02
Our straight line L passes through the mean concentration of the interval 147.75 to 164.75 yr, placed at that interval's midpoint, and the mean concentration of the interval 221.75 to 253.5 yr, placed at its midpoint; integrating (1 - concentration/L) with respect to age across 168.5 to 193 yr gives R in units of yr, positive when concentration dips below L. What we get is 8.1 yr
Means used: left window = 26.4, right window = 27.7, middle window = 17.9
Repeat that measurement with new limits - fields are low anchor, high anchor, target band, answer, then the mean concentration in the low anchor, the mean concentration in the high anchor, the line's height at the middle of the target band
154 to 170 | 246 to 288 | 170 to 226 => 4.97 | 24.8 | 28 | 25.9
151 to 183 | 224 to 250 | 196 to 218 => -2.82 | 21.2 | 27.6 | 24.9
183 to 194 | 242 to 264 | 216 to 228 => -1.33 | 21.1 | 27.9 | 24.6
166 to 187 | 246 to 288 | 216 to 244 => -4.75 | 17.1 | 28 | 23.5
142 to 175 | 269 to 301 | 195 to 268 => -2.64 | 24.9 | 28.3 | 26.8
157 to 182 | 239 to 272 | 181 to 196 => 0.71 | 20.5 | 27.9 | 22.1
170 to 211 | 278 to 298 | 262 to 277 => -0.18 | 22.3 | 28.4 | 27.3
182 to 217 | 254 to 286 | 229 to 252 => -0.68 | 25.5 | 27.9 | 26.9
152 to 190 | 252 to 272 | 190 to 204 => -2.51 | 20.7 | 28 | 22.8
